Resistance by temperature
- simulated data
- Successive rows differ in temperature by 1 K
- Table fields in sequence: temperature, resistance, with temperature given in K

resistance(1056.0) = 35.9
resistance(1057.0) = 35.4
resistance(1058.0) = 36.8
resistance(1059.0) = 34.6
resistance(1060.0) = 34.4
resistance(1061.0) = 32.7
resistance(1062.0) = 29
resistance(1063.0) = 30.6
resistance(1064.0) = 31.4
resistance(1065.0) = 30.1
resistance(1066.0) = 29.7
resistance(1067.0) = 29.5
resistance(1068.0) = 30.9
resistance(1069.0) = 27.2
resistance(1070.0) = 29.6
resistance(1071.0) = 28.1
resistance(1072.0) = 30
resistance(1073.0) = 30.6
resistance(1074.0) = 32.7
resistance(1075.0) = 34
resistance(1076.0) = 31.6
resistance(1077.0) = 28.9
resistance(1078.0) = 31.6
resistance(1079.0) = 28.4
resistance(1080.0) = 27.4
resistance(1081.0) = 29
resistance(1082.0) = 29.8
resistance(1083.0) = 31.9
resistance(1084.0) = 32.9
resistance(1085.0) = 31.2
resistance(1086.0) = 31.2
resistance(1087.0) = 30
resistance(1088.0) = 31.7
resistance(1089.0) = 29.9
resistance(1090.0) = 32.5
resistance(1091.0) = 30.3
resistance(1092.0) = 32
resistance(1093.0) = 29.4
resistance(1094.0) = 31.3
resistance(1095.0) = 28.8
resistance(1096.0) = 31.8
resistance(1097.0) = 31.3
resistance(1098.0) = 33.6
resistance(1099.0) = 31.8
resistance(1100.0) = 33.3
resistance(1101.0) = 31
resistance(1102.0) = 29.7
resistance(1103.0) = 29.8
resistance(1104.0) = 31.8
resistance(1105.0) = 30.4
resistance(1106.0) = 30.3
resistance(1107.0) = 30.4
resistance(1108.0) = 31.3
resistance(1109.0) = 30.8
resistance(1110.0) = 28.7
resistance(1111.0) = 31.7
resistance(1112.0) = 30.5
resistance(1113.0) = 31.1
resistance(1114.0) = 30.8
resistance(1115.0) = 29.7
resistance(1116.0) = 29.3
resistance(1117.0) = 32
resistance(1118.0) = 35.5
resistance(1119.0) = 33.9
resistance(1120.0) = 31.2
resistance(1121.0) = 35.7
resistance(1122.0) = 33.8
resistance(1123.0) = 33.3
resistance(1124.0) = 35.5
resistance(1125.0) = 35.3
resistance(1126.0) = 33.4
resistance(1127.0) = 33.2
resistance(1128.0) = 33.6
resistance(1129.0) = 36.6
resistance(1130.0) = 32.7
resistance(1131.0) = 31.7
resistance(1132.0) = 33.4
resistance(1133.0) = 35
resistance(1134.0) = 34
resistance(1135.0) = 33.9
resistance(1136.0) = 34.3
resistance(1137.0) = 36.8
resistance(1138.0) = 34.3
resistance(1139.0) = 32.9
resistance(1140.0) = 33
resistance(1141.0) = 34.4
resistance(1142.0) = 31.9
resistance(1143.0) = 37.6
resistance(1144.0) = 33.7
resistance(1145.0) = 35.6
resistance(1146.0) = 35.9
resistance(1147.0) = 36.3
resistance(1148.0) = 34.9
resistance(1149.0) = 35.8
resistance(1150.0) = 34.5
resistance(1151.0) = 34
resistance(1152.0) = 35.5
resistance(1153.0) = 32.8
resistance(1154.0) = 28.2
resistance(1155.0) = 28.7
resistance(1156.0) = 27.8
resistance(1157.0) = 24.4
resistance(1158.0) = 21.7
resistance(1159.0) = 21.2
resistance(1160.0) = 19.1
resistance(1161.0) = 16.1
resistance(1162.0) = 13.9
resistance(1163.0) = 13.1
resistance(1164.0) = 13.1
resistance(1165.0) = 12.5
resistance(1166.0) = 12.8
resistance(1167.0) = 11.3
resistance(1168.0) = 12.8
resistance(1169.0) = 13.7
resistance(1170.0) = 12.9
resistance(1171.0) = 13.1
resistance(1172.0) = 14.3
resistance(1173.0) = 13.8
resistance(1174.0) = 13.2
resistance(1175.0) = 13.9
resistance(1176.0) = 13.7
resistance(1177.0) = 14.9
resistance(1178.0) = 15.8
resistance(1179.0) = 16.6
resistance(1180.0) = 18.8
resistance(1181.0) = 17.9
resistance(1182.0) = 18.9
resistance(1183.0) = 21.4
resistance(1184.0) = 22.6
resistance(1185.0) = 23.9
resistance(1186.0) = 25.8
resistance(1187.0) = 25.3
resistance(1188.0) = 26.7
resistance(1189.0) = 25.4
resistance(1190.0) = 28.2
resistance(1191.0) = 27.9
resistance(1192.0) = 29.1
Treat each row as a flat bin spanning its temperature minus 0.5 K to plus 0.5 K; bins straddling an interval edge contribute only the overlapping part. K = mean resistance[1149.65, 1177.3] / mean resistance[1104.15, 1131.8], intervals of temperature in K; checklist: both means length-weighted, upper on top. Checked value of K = 0.6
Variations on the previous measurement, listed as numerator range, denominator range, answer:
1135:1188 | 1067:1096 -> 0.78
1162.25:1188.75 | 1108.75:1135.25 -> 0.51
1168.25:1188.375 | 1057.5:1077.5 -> 0.57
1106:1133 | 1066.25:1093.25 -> 1.07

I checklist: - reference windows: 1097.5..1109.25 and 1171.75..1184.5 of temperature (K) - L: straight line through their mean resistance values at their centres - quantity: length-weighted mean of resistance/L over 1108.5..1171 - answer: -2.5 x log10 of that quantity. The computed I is -0.19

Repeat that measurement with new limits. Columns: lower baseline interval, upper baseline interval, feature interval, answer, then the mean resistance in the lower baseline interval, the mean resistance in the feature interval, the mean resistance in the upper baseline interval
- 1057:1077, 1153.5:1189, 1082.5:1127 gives -0.20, 31.3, 31.6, 18.2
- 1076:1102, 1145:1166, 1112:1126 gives -0.15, 30.8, 32.8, 25.9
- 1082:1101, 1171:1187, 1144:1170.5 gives -0.12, 31.3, 24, 17.8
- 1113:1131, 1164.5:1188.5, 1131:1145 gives -0.20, 33.2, 34.2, 16.9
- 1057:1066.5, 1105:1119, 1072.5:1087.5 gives 0.04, 32.3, 30.7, 31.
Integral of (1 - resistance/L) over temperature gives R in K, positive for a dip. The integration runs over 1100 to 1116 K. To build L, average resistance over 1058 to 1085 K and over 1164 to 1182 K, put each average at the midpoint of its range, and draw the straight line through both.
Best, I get -3.7 K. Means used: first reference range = 30.8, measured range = 30.6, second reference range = 14.3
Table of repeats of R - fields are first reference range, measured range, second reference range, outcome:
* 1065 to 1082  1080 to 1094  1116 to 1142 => 0.05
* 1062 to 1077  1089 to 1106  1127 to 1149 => 0.47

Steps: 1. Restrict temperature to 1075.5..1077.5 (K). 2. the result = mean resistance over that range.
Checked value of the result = 30.2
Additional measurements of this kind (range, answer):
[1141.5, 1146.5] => 34.9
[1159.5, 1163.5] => 15.6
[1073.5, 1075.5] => 33.4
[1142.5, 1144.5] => 35.7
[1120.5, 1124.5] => 34.6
